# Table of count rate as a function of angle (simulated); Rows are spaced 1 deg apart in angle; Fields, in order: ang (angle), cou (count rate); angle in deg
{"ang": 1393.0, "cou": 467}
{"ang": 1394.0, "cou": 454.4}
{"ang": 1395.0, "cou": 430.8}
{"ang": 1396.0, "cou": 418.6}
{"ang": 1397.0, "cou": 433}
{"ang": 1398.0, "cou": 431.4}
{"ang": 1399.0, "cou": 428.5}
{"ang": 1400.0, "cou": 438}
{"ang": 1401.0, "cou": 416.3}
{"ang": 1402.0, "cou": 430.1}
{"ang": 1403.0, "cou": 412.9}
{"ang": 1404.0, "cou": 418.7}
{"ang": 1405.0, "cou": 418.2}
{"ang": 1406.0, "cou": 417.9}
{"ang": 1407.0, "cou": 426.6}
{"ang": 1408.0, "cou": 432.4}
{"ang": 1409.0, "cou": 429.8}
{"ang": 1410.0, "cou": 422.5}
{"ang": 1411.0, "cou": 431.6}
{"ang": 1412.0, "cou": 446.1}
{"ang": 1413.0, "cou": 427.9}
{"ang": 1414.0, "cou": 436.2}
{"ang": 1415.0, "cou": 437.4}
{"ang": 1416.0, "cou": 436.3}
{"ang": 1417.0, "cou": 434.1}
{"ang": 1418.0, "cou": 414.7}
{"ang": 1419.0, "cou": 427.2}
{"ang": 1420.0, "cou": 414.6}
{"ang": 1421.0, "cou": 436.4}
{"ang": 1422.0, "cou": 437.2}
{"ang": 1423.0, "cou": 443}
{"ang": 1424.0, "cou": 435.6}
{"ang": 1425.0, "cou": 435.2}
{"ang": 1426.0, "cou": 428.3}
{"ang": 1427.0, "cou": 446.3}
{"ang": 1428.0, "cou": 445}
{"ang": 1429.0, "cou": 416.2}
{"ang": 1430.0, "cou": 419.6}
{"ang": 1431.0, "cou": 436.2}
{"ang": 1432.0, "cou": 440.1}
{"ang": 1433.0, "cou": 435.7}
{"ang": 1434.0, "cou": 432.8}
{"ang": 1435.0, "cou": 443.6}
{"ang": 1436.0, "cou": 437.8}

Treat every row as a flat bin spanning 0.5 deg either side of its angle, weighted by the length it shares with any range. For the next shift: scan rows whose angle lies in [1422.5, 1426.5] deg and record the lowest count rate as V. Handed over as 428.3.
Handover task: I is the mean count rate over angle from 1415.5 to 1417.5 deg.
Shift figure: 435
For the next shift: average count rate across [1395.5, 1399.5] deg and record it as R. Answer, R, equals 428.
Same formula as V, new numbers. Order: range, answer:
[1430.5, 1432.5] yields 436.2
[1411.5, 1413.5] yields 427.9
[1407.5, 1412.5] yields 422.5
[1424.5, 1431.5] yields 416.2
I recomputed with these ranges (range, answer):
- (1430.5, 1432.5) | 438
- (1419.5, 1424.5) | 433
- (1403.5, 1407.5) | 420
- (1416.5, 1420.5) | 423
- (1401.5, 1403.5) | 422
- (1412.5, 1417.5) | 434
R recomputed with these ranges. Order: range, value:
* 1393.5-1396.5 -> 435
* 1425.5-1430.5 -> 431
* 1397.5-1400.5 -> 433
